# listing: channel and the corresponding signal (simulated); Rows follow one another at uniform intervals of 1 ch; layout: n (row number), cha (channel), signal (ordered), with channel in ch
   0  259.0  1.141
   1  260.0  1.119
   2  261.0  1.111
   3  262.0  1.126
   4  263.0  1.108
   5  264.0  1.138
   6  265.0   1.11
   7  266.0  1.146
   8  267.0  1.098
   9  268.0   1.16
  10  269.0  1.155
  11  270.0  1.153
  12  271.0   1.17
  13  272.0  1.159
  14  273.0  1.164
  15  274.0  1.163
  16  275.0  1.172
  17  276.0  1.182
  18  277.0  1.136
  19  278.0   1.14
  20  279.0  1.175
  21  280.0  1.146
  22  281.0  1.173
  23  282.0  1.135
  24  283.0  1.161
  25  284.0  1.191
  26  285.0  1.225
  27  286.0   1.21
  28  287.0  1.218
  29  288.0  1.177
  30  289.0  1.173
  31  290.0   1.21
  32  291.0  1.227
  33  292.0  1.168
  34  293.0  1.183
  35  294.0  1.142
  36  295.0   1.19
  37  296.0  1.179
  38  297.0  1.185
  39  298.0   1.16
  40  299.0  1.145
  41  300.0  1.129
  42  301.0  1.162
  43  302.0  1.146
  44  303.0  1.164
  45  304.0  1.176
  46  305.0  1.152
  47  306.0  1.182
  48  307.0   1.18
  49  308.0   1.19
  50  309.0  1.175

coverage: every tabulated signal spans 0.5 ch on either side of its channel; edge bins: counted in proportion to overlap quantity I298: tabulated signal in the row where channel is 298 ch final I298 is 1.16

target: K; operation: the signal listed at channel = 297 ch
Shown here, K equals 1.185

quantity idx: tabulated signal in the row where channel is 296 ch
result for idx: 1.179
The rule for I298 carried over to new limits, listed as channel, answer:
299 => 1.145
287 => 1.218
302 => 1.146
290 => 1.21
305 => 1.152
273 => 1.164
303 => 1.164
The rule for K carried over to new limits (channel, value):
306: 1.182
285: 1.225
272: 1.159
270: 1.153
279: 1.175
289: 1.173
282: 1.135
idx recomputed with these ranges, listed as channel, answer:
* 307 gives 1.18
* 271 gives 1.17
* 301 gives 1.162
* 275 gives 1.172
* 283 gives 1.161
